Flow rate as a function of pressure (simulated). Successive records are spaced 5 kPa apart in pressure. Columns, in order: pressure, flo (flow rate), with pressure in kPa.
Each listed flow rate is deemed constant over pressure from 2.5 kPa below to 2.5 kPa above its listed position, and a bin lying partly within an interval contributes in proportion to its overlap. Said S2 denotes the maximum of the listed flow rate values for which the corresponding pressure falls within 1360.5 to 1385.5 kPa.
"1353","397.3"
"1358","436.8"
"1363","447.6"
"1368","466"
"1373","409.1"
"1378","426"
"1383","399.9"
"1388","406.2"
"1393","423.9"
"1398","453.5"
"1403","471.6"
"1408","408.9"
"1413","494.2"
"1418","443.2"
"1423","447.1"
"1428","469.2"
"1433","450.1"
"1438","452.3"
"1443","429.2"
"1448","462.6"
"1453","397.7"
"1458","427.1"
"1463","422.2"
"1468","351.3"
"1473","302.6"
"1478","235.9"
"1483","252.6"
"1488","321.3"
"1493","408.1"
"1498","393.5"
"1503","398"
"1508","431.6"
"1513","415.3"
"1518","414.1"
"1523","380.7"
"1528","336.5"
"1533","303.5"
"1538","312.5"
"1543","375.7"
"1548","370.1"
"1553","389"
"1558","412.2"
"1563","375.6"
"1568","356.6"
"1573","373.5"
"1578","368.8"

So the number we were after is 466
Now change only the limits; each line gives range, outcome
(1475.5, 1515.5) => 431.6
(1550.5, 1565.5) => 412.2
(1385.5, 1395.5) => 423.9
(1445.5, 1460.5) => 462.6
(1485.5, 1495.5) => 408.1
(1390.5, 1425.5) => 494.2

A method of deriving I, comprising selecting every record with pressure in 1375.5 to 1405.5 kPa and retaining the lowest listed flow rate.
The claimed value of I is 399.9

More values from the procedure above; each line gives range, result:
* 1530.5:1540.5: 303.5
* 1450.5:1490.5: 235.9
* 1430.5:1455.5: 397.7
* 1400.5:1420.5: 408.9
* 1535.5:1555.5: 312.5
